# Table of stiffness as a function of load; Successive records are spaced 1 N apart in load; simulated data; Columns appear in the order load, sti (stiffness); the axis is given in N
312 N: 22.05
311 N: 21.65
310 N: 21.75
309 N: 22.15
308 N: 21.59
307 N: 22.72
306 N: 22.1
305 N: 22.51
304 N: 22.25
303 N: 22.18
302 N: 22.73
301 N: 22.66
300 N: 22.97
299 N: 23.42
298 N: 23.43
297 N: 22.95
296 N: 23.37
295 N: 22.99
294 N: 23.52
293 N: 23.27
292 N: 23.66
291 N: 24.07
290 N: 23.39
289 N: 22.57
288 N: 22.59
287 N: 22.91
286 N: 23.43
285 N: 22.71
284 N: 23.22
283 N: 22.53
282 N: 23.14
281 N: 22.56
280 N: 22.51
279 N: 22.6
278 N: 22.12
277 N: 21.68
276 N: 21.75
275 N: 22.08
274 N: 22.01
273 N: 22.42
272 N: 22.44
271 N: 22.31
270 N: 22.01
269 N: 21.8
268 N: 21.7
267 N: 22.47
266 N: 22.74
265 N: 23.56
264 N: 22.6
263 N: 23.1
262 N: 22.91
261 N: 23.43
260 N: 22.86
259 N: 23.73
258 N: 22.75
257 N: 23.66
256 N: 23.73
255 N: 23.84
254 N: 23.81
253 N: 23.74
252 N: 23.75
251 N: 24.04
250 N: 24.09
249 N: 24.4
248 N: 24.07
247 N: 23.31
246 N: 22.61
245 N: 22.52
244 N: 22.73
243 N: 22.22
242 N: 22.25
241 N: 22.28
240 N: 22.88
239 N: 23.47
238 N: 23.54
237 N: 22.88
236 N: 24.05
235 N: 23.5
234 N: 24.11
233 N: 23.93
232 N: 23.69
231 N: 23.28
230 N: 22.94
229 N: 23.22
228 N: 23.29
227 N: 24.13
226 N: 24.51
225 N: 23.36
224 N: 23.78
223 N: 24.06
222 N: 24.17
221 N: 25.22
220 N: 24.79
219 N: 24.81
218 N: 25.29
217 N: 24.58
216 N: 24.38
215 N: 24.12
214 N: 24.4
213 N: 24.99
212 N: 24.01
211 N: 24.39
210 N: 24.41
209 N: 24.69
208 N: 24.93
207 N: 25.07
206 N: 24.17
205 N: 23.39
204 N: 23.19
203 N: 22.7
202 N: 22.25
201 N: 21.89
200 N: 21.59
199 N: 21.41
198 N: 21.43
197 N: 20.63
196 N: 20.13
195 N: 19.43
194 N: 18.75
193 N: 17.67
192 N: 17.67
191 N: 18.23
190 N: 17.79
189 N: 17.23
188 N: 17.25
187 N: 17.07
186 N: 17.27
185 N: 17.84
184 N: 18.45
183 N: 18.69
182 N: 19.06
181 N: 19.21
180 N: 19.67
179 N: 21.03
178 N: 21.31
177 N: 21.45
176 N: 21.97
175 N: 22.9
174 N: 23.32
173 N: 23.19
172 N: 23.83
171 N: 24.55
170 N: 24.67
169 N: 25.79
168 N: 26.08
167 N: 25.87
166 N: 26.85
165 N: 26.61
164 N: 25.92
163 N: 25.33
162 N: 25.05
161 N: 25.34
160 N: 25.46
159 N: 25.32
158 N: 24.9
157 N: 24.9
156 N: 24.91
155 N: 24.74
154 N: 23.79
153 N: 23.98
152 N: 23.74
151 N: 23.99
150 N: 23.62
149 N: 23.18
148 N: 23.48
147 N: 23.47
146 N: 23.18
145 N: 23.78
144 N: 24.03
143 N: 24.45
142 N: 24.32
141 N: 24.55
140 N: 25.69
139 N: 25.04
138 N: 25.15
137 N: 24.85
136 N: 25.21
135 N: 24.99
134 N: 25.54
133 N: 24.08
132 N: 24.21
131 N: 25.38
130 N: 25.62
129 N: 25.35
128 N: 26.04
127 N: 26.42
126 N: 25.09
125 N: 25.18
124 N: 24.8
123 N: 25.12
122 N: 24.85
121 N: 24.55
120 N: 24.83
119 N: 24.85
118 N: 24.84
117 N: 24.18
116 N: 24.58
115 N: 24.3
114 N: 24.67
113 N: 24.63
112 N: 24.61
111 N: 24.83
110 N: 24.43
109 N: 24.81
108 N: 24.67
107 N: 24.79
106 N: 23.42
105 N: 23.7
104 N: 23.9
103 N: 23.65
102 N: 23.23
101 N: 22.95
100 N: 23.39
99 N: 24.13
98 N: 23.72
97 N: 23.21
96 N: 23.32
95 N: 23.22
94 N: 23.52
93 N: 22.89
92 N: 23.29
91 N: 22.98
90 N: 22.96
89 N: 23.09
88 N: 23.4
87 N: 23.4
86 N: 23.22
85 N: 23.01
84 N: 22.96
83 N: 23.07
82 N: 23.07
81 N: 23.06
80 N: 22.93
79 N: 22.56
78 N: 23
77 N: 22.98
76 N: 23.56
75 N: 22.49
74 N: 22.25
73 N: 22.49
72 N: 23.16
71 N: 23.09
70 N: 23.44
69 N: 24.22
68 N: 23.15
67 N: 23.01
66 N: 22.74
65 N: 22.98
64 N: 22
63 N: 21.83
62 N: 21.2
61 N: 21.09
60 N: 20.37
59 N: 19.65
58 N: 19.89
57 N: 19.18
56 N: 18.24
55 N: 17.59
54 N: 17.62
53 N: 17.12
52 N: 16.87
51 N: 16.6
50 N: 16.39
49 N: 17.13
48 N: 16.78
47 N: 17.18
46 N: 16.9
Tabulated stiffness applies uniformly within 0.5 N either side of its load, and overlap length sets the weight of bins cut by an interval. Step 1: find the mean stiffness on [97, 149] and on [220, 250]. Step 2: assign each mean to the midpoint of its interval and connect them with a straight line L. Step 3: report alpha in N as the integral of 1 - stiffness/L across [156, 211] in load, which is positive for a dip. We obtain 4.13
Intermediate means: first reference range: 24.5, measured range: 22.2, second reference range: 23.5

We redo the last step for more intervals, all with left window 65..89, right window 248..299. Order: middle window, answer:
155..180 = -1.44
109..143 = -2.78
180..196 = 3.34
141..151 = -0.32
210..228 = -1.07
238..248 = 0.09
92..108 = -0.36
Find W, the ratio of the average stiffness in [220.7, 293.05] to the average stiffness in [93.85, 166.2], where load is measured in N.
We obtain 0.9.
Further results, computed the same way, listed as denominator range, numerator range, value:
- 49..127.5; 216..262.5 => 1.04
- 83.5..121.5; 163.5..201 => 0.89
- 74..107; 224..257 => 1.01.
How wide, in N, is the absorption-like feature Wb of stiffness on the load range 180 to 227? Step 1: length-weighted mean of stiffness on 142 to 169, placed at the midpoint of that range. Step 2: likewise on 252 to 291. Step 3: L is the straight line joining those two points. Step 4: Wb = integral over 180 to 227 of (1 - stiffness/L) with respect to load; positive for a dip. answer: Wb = 4.0 N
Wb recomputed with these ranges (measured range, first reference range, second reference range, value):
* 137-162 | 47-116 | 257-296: -2.2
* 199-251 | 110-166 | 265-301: -0.3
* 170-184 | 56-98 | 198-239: 1.1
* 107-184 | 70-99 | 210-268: -3.1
